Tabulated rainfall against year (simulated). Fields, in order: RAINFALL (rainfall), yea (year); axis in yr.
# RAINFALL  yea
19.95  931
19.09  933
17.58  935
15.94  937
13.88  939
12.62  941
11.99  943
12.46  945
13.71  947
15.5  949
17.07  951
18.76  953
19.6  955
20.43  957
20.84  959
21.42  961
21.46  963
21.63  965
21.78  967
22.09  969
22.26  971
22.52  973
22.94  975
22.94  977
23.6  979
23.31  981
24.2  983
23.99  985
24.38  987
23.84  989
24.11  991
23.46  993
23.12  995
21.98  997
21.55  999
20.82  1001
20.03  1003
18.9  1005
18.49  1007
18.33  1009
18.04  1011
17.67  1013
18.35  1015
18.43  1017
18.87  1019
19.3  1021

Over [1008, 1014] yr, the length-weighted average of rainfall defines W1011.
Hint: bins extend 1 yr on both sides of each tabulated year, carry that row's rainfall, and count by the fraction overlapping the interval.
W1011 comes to 18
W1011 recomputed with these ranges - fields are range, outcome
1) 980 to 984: 23.8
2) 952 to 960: 19.9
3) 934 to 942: 15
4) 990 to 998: 23.2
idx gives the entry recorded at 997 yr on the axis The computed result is 21.98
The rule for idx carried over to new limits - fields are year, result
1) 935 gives 17.58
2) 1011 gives 18.04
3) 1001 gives 20.82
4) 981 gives 23.31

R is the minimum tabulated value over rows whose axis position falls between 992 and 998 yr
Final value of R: 21.98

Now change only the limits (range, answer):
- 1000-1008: 18.49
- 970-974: 22.26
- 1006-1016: 17.67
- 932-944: 11.99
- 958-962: 20.84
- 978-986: 23.31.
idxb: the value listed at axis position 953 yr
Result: 18.76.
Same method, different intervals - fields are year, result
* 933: 19.09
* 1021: 19.3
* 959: 20.84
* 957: 20.43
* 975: 22.94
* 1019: 18.87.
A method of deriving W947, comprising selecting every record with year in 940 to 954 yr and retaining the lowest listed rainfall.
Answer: 11.99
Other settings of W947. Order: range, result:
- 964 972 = 21.63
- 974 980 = 22.94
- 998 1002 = 20.82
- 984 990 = 23.84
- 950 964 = 17.07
